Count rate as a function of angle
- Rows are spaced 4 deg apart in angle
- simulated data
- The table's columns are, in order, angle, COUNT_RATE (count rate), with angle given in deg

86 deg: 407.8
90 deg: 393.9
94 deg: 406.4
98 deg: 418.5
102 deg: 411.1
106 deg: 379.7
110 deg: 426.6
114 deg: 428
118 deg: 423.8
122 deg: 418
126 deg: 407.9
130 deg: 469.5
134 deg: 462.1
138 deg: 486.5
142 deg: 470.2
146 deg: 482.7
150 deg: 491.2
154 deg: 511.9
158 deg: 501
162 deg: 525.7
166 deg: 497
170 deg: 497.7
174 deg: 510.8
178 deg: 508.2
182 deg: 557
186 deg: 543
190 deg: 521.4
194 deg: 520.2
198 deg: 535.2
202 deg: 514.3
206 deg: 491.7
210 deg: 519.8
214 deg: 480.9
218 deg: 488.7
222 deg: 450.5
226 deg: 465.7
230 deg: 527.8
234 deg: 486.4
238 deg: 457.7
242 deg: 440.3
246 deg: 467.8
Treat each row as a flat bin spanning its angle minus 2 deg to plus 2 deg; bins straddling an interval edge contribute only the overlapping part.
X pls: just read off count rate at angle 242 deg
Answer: 440.3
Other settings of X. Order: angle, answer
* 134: 462.1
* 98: 418.5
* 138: 486.5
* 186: 543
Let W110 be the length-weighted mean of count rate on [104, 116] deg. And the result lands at 411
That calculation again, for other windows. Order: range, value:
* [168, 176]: 504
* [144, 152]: 487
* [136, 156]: 488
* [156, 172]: 505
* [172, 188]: 530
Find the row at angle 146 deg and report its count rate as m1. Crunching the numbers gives 482.7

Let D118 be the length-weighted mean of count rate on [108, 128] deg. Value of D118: 421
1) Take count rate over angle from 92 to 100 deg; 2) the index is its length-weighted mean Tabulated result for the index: 412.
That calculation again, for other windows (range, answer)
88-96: 400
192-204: 523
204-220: 495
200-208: 503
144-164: 502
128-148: 474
